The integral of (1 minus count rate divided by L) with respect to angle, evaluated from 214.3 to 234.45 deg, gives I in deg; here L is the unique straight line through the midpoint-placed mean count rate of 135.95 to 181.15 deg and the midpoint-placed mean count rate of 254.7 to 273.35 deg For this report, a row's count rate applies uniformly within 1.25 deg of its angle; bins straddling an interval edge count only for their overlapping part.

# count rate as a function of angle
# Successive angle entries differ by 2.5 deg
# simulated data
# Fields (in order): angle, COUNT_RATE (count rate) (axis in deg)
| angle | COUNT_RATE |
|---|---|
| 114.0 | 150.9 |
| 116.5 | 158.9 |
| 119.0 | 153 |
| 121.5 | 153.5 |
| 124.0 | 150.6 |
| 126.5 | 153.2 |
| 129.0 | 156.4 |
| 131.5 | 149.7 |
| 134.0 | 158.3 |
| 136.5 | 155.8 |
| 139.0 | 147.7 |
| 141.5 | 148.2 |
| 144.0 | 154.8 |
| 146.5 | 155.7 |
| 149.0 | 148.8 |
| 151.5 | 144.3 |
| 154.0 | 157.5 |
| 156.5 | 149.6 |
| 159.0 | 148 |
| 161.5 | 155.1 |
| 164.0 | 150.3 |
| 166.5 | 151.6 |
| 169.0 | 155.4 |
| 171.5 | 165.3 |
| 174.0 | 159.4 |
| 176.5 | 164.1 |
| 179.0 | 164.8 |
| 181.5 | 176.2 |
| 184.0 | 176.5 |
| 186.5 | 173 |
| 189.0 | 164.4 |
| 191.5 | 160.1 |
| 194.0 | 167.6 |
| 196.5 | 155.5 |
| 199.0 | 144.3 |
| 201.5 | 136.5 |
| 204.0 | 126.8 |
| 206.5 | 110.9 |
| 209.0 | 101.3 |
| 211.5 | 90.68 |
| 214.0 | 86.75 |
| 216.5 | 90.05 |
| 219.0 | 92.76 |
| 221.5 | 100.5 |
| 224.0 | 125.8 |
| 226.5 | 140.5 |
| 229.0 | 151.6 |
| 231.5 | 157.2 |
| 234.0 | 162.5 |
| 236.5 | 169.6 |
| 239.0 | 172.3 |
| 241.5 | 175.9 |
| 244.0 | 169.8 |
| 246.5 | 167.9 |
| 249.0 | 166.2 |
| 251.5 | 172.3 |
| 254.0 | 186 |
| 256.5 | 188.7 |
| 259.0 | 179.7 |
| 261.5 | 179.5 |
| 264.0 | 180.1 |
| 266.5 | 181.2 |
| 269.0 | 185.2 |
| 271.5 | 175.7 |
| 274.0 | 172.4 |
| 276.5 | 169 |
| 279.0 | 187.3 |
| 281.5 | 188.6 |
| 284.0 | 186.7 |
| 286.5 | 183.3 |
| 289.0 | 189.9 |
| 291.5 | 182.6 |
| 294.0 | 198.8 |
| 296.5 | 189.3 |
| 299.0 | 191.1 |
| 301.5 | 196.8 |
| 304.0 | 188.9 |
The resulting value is 5.6 deg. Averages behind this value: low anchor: 155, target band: 124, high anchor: 181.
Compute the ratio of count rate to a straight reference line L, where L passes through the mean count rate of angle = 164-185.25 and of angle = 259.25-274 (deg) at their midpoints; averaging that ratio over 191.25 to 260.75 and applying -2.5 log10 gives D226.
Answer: 0.19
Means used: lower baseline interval 163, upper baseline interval 180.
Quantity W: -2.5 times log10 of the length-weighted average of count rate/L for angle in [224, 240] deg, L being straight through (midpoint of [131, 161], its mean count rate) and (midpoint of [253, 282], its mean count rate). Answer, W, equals 0.11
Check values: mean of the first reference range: 152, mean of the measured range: 156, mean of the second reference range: 181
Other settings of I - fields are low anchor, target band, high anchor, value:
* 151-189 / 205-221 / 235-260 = 6.85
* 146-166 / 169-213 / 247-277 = 2.85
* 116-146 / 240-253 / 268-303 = 0.48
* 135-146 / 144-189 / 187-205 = -1.95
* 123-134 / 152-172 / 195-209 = -1.34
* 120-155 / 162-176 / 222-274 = 0.02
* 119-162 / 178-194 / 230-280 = -0.79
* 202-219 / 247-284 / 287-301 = -4.62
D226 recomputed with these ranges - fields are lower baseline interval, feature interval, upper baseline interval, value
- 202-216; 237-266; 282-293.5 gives -0.186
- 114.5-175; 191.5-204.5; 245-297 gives 0.114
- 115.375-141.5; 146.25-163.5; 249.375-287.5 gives 0.053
